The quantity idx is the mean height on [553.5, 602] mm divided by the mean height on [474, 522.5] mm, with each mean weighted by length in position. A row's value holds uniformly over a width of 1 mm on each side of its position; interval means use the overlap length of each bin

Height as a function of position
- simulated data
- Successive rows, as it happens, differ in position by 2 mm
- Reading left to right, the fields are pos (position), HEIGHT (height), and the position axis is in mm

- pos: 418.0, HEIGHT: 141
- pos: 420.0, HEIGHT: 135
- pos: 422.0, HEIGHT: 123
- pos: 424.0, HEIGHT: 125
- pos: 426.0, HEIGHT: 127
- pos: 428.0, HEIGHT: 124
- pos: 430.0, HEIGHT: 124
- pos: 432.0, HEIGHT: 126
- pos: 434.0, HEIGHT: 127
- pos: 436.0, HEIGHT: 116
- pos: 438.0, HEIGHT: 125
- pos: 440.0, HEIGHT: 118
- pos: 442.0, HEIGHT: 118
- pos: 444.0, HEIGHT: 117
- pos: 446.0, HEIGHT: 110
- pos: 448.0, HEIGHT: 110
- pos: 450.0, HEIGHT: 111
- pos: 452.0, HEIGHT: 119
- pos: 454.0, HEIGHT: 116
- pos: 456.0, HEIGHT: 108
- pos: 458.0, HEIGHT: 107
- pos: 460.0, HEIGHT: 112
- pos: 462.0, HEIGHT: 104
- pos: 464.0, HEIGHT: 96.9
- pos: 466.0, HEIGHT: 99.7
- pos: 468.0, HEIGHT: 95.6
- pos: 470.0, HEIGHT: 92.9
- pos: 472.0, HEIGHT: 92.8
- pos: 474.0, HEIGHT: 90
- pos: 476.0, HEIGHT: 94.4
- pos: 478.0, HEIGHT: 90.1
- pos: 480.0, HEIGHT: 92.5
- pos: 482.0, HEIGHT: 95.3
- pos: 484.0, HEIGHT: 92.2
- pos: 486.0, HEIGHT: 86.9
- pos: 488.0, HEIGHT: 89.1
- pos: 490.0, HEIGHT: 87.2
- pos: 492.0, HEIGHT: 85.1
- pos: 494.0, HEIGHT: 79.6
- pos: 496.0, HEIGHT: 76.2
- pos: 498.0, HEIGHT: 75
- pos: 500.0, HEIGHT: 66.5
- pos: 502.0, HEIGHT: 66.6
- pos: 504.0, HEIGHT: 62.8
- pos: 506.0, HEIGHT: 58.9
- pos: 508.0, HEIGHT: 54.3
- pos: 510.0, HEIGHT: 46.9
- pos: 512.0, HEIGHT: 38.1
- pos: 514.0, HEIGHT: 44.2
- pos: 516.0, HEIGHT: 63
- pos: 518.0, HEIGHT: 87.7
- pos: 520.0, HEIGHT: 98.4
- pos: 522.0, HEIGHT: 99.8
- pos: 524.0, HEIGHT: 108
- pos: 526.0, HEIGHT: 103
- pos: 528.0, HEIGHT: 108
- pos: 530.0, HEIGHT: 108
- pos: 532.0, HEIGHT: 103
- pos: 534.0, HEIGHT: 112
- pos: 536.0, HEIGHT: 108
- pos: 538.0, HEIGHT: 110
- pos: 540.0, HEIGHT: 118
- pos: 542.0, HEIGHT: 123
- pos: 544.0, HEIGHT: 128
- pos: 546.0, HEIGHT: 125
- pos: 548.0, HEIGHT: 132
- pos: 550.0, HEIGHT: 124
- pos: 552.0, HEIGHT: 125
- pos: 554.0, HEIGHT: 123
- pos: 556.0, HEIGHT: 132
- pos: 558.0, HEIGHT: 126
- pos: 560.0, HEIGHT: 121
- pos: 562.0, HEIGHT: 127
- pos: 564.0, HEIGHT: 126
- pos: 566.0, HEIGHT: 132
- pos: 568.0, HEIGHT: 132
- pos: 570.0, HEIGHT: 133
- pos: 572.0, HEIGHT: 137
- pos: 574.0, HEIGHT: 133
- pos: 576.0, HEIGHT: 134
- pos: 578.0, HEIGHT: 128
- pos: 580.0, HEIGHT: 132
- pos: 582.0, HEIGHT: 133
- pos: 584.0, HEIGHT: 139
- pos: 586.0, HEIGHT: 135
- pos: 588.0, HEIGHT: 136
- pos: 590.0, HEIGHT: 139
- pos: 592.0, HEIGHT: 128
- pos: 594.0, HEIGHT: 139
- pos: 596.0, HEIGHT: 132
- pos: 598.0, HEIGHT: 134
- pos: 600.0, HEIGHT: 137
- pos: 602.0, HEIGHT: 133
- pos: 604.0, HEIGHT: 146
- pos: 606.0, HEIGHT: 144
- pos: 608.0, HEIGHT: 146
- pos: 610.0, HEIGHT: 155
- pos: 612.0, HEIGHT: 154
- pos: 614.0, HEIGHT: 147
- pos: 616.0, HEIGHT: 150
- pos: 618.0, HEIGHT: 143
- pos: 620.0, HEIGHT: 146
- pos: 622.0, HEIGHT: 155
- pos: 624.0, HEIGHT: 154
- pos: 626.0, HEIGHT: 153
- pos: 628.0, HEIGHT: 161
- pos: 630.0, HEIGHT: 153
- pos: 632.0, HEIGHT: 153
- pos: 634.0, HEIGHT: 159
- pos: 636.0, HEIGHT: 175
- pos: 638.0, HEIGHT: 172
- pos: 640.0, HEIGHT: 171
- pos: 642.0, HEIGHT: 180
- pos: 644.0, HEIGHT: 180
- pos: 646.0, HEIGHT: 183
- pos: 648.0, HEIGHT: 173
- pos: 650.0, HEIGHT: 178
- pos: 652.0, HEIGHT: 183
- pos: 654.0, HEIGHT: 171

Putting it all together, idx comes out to 1.7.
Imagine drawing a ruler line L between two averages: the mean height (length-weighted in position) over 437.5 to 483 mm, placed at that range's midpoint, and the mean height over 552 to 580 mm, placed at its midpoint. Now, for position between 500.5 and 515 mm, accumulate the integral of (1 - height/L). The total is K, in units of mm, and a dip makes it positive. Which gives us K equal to 7.78 mm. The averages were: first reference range 105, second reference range 129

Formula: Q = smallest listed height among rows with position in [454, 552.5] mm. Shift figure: 38.1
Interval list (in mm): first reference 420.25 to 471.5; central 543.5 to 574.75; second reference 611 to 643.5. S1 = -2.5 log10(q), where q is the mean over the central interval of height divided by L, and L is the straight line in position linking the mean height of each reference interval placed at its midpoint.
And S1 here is 0.106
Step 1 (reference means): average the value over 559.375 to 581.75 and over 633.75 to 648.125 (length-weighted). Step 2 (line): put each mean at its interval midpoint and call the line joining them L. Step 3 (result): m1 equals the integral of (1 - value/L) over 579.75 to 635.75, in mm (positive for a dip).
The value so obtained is 3.4 mm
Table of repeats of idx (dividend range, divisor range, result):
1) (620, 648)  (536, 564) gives 1.33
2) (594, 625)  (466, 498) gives 1.62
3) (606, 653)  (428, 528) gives 1.72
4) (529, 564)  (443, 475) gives 1.15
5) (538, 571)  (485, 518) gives 1.85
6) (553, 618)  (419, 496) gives 1.28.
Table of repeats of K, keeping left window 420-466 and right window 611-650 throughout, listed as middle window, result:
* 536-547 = 1.62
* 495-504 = 4.15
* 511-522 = 5.33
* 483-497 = 4.67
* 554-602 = 5.40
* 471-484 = 3.37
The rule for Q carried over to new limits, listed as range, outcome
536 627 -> 108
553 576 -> 121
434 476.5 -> 90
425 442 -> 116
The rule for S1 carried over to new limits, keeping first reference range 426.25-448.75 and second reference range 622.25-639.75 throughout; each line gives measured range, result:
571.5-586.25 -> 0.12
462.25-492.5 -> 0.35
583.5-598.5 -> 0.13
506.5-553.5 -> 0.38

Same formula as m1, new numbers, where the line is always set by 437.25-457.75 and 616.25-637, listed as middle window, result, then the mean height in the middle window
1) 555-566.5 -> 1.1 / 127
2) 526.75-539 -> 2.4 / 108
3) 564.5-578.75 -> 1.0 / 133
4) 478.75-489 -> 2.6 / 91.2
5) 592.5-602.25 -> 0.9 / 135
